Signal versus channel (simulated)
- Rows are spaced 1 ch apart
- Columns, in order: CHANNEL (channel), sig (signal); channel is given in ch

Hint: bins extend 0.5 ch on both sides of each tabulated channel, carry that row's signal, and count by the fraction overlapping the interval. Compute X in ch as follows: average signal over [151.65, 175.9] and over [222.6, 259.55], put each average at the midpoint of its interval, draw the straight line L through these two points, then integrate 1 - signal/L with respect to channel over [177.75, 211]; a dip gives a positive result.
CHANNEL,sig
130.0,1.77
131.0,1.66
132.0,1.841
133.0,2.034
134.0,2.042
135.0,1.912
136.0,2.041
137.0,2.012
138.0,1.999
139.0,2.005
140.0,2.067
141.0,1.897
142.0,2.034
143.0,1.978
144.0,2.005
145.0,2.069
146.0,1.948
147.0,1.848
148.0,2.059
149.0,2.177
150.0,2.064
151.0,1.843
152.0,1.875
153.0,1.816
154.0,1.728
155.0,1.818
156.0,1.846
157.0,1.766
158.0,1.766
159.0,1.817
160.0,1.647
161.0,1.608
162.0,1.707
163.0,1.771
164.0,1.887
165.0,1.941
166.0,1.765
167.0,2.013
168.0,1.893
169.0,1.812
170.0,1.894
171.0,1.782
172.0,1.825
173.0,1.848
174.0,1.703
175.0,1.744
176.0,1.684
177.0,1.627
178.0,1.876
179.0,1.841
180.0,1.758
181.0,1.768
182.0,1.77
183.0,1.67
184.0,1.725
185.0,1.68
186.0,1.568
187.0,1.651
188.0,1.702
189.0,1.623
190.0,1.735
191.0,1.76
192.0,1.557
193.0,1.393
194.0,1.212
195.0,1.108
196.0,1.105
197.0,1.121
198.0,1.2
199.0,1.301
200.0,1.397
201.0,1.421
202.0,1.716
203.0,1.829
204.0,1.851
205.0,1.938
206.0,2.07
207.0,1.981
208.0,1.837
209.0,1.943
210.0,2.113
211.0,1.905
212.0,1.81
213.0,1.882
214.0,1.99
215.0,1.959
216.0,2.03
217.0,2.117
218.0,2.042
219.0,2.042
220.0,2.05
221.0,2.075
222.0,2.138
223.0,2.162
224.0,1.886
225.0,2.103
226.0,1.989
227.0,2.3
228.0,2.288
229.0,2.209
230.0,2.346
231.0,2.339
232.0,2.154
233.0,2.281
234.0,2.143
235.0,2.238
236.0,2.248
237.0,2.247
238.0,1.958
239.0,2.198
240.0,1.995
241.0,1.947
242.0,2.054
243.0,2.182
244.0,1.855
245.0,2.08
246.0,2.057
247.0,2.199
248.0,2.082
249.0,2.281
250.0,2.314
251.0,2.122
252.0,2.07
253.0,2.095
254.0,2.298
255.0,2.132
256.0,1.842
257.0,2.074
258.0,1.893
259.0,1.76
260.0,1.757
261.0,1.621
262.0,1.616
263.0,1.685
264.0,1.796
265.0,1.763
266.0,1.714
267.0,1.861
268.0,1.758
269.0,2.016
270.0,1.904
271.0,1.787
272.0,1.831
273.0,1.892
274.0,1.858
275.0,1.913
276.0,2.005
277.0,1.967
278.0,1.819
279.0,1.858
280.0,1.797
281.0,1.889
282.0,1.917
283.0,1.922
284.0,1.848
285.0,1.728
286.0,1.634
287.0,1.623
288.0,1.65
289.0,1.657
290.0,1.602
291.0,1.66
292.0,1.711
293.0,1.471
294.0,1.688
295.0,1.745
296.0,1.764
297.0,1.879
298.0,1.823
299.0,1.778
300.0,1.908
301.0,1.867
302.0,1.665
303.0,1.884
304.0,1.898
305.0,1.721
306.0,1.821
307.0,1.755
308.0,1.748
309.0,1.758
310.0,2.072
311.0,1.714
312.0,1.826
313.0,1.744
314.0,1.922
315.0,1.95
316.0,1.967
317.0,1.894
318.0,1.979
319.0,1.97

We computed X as 4.9 ch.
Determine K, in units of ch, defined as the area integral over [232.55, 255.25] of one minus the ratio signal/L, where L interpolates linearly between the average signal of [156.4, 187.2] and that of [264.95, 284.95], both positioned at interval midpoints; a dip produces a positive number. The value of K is -3.7 ch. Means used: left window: 1.77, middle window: 2.13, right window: 1.87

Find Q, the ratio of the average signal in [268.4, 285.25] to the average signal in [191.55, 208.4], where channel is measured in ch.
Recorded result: 1.23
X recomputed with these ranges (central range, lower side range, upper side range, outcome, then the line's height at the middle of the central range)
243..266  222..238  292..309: 0.83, 2.04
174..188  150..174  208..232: 1.32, 1.9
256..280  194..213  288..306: -1.64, 1.71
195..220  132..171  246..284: 1.90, 1.91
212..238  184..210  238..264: -4.46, 1.81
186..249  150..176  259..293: -3.86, 1.8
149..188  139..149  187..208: 0.18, 1.8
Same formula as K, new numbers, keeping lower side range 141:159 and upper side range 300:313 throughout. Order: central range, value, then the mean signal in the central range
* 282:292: 0.61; 1.71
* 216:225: -0.94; 2.06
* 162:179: 0.79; 1.81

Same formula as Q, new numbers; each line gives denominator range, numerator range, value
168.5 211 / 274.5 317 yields 1.08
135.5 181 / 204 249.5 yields 1.11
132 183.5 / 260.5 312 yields 0.96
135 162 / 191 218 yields 0.89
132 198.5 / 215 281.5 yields 1.13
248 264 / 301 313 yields 0.92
